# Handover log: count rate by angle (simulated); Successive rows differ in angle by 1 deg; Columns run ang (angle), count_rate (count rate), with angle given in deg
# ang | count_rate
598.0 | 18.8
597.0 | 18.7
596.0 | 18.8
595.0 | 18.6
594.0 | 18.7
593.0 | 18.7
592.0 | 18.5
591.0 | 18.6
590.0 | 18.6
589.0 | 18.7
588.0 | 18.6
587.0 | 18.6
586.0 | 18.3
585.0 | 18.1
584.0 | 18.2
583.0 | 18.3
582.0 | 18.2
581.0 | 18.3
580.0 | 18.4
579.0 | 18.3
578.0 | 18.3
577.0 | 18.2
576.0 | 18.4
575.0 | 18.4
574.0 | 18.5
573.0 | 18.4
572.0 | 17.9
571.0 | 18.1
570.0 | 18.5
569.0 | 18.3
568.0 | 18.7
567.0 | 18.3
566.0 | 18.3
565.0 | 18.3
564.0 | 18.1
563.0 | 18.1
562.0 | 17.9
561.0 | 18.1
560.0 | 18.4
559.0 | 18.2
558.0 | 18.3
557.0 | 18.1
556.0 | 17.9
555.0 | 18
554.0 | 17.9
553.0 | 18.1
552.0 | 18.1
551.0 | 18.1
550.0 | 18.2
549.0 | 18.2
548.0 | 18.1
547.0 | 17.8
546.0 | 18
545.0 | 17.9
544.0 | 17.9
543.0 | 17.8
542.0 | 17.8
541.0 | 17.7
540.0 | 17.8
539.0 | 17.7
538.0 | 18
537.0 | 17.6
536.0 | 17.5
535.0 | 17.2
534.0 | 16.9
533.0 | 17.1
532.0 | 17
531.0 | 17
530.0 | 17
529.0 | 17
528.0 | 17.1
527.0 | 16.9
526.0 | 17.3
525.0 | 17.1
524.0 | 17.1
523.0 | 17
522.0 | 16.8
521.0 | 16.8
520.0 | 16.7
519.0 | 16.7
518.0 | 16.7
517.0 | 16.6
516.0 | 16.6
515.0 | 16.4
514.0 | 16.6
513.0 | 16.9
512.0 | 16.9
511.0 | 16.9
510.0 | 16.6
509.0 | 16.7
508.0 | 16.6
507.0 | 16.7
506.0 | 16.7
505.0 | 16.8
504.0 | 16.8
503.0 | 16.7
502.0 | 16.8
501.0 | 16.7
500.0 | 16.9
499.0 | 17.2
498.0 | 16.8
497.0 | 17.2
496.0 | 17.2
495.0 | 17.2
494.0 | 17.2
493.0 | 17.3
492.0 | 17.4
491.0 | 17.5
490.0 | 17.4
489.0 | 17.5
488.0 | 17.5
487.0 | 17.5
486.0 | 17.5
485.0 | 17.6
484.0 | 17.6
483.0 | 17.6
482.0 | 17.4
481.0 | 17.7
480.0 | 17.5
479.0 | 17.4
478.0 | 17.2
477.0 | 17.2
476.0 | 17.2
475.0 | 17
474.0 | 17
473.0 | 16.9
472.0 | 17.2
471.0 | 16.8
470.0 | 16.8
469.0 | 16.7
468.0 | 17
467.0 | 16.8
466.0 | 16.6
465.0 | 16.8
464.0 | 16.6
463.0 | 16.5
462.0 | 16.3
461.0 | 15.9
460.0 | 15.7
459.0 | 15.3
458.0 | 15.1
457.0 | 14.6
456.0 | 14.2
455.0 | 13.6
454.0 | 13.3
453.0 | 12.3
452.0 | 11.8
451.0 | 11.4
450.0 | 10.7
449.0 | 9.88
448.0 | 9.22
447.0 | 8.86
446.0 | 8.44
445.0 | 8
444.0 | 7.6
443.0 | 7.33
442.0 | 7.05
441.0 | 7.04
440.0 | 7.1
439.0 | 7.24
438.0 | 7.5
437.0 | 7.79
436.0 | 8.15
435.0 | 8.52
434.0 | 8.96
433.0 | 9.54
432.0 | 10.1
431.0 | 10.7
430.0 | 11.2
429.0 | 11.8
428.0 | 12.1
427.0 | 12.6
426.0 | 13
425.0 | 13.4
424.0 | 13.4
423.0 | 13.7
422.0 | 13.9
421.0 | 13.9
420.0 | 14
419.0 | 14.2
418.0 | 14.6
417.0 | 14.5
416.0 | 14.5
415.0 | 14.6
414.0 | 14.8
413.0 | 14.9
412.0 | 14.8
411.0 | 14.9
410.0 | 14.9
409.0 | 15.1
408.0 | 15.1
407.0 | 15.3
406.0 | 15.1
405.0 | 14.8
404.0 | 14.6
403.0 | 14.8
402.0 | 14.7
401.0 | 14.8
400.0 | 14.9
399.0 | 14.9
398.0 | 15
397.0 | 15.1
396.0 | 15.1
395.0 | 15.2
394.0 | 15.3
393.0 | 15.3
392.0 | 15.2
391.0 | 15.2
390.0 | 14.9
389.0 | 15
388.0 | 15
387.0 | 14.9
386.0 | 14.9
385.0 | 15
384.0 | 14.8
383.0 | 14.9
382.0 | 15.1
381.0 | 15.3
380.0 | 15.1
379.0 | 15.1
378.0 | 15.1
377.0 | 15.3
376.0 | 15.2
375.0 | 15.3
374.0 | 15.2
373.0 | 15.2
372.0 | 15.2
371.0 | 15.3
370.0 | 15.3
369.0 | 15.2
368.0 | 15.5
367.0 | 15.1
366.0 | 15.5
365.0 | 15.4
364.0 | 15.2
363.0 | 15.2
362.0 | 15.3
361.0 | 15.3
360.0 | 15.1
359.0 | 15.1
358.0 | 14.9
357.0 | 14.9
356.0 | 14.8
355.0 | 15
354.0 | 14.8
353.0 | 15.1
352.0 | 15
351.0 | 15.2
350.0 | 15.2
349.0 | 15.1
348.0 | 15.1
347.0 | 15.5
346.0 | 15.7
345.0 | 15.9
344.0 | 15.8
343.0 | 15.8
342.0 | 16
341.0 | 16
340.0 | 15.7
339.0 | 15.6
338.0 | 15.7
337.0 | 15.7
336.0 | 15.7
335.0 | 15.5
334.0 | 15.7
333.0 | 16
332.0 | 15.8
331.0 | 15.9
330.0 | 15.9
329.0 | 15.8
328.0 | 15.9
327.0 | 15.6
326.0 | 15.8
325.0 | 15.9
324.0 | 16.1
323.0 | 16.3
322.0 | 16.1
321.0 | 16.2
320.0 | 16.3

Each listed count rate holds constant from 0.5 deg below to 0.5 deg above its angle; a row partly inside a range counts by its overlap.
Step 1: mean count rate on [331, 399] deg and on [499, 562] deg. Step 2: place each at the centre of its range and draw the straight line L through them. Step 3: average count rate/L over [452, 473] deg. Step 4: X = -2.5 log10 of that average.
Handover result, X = 0.06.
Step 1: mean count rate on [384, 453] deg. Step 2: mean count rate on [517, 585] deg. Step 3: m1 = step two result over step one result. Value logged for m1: 1.4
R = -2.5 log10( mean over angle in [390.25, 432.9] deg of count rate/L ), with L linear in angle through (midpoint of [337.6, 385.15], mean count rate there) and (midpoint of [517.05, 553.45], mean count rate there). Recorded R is 0.13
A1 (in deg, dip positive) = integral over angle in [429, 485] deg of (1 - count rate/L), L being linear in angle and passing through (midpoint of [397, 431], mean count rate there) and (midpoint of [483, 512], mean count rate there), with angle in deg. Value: 9.15 deg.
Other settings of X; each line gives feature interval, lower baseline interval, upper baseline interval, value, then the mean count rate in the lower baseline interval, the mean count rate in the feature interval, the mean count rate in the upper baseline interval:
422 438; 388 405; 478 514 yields 0.39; 15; 11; 17.1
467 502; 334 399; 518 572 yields -0.02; 15.3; 17.2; 17.7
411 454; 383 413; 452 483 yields 0.36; 15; 11.1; 16.2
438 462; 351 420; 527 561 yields 0.42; 15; 11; 17.7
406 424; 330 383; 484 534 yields 0.10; 15.4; 14.6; 17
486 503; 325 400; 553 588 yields 0.00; 15.3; 17.2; 18.2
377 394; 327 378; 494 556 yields 0.05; 15.4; 15.1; 17.2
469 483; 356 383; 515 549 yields -0.04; 15.2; 17.2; 17.3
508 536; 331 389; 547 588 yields 0.04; 15.3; 16.9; 18.2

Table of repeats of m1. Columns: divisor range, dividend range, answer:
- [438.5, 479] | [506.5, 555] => 1.28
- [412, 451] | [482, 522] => 1.55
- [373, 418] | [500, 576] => 1.17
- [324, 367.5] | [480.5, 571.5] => 1.13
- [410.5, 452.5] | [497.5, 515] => 1.51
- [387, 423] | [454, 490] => 1.12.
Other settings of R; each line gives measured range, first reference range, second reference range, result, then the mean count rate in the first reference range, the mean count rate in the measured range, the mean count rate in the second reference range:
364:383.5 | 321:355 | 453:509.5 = 0.05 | 15.7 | 15.2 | 16.7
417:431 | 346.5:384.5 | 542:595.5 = 0.21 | 15.2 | 13.2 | 18.3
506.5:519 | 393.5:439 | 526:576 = -0.01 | 13.3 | 16.7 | 17.9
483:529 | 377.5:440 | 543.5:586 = -0.04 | 13.6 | 17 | 18.2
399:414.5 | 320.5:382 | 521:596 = 0.09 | 15.5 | 14.9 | 18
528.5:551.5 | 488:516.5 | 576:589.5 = 0.00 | 16.9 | 17.6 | 18.3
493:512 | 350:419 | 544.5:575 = 0.02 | 15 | 16.9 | 18.2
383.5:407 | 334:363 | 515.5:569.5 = 0.07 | 15.4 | 15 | 17.6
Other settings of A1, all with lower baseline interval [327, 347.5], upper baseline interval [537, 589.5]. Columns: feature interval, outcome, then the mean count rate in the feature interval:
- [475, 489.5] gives -0.11 deg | 17.4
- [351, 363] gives 0.71 deg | 15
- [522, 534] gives 0.51 deg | 17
